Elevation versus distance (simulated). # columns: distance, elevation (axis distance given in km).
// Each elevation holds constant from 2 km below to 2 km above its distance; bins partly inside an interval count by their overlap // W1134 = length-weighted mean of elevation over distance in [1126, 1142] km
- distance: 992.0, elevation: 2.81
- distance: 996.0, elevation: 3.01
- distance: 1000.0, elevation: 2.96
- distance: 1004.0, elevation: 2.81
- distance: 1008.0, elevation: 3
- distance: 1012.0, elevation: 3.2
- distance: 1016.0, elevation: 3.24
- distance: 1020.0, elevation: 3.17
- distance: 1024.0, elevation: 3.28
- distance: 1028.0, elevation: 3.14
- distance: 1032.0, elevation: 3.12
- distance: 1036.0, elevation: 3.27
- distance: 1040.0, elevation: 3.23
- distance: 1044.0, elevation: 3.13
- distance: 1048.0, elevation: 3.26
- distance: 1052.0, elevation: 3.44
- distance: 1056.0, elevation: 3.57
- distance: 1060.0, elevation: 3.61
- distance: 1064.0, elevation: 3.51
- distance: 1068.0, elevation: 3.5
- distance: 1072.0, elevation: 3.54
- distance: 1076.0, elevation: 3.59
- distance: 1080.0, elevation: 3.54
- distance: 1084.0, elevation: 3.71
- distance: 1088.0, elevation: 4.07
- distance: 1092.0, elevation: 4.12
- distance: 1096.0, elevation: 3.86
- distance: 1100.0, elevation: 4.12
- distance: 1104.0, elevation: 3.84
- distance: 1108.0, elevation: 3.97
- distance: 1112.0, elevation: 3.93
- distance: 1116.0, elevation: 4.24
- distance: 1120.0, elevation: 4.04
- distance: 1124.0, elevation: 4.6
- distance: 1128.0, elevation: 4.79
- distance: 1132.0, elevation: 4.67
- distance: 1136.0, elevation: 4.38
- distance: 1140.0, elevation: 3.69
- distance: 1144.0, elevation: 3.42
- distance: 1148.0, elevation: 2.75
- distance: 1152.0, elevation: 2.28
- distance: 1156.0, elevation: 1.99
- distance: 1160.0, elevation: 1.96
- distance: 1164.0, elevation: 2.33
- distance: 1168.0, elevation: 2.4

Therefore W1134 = 4.38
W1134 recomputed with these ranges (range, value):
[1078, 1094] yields 3.86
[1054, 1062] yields 3.59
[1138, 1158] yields 2.83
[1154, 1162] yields 1.98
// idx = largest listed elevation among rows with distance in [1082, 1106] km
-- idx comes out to 4.12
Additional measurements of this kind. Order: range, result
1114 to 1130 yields 4.79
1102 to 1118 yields 4.24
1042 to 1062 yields 3.61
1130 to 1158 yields 4.67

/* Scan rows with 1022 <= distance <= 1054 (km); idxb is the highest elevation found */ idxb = 3.44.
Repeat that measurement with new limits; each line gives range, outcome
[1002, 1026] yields 3.28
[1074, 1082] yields 3.59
